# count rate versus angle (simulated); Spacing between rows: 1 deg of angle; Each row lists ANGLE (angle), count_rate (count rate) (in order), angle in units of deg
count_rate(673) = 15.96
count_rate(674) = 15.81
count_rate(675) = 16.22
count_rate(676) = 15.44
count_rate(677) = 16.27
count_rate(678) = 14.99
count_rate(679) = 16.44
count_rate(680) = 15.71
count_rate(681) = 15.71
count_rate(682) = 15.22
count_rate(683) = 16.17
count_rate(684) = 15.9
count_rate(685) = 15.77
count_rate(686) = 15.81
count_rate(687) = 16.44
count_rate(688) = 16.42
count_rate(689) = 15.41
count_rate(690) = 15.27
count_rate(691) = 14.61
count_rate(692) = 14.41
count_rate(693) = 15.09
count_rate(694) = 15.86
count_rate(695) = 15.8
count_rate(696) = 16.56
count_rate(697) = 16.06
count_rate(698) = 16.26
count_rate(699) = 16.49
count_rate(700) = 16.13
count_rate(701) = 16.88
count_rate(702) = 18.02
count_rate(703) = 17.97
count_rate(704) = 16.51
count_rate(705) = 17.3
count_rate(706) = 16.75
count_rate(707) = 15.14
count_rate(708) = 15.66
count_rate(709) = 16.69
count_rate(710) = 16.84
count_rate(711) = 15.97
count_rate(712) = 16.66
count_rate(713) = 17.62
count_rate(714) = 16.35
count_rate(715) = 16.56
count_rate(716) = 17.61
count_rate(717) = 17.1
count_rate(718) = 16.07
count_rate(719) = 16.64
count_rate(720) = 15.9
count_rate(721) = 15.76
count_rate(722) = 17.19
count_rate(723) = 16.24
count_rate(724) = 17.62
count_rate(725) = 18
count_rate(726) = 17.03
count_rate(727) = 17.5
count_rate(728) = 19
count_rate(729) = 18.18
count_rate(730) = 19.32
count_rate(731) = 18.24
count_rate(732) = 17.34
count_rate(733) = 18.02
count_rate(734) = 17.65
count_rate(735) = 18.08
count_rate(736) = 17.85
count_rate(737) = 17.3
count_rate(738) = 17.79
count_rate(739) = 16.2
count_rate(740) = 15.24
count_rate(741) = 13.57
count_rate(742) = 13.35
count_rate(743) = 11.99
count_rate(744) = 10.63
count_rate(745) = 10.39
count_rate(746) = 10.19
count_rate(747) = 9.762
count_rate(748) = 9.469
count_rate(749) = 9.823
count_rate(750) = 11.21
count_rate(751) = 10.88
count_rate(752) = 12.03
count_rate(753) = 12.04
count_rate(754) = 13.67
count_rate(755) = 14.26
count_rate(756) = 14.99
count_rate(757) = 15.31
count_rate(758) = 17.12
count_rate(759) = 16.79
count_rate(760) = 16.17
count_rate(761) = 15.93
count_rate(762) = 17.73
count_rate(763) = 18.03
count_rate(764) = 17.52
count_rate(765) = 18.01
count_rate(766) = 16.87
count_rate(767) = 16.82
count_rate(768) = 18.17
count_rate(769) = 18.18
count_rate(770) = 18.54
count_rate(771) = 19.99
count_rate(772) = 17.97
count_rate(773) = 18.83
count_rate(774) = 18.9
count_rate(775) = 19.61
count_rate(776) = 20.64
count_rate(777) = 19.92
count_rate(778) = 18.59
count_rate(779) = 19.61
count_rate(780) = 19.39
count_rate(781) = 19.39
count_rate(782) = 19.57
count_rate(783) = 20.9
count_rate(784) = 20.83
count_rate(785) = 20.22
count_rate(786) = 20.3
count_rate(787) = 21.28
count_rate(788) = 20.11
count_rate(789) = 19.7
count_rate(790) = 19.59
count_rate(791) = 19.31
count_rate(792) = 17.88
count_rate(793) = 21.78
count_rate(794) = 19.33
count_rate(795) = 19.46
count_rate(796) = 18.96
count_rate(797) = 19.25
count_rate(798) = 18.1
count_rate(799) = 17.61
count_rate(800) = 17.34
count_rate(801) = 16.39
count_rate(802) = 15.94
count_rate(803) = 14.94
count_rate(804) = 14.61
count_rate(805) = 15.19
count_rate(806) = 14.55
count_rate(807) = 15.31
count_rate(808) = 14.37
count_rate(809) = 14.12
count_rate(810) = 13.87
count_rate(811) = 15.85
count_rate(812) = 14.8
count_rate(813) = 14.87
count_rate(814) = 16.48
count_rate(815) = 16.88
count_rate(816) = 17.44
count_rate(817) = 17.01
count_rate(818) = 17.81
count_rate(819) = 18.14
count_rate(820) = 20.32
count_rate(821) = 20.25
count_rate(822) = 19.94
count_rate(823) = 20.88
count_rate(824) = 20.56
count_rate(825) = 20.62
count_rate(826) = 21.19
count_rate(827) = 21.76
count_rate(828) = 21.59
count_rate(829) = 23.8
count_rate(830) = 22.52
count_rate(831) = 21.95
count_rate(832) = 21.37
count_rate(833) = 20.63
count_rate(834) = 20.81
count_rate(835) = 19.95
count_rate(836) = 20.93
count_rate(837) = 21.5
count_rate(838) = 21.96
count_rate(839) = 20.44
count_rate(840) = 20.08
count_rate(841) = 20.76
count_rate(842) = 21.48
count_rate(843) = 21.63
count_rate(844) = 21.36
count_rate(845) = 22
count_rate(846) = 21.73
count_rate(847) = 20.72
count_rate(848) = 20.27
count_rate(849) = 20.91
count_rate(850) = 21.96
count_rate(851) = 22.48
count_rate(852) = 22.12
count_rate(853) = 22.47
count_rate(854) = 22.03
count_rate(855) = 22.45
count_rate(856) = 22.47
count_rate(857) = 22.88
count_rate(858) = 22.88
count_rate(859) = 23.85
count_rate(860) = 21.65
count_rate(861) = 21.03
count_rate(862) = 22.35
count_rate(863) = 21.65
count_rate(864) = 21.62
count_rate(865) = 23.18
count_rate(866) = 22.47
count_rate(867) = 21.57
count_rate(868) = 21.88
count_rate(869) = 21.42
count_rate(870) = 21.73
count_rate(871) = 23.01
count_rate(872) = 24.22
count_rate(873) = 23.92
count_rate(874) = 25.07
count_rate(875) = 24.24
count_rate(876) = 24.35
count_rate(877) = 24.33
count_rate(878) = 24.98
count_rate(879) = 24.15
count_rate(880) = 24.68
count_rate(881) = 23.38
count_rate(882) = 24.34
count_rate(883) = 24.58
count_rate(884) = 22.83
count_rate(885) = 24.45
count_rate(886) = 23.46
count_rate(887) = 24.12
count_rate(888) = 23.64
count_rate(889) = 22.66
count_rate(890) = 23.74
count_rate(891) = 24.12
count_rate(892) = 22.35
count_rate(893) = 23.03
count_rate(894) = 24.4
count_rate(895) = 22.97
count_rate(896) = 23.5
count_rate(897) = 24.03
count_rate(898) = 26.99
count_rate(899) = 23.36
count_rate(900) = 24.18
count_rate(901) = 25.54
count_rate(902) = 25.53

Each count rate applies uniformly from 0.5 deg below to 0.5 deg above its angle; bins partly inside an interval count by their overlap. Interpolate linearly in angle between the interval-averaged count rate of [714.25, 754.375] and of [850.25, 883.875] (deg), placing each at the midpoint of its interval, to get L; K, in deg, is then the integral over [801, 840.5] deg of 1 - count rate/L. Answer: 3.48 deg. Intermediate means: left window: 15.2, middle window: 18.6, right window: 23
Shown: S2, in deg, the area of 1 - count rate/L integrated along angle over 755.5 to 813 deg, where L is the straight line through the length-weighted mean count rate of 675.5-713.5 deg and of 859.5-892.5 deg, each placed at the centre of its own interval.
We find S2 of 5.1 deg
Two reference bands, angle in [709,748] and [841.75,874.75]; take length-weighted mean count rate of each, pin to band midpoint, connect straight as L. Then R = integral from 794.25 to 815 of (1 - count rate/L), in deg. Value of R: 3.7 deg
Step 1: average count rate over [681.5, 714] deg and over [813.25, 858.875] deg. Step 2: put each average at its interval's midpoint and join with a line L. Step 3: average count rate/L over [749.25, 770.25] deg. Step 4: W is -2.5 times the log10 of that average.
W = 0.17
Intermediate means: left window 16.2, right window 20.9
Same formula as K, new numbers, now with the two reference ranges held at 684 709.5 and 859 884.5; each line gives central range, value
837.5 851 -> 0.5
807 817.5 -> 2.6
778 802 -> 0.7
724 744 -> 0.9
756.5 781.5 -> 1.2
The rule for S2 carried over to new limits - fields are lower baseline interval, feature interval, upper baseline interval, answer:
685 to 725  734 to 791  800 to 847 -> 3.4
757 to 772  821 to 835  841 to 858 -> -0.4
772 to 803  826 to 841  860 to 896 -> -0.1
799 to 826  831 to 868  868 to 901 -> -2.2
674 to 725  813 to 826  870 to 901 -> 1.5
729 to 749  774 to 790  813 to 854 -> -2.3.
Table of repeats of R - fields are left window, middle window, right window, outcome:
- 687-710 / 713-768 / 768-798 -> 6.76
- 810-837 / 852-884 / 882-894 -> -1.01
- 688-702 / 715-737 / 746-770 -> -3.00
